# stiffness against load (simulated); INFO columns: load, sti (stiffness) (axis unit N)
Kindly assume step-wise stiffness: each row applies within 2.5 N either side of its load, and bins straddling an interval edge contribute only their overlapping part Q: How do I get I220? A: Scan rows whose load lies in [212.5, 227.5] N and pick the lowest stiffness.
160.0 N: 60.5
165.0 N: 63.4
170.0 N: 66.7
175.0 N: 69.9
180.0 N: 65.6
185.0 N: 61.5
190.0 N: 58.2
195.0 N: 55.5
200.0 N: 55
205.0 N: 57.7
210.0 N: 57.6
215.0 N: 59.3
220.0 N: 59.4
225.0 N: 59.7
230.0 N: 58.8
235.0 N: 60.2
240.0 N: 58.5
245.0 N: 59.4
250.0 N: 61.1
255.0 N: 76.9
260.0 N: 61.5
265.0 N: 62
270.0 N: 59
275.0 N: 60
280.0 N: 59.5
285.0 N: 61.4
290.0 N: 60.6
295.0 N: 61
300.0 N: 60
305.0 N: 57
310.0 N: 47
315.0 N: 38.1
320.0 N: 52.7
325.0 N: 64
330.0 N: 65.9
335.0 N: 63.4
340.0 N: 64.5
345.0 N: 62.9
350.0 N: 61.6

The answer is 59.3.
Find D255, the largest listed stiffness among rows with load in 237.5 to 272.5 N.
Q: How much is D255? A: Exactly 76.9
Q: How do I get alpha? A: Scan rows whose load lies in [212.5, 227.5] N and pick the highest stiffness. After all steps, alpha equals 59.7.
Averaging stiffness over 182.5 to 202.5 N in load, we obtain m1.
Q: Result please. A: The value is 57.5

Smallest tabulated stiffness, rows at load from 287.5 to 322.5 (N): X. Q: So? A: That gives 38.1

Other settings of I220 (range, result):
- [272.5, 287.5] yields 59.5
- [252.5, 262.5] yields 61.5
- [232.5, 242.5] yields 58.5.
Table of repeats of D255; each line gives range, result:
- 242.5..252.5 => 61.1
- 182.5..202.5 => 61.5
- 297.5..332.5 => 65.9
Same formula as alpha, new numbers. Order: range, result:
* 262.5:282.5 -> 62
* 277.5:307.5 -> 61.4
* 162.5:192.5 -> 69.9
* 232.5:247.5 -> 60.2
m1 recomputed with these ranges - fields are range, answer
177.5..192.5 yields 61.8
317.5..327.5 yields 58.4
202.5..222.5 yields 58.5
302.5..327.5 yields 51.8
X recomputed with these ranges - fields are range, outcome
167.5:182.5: 65.6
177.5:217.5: 55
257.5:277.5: 59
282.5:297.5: 60.6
